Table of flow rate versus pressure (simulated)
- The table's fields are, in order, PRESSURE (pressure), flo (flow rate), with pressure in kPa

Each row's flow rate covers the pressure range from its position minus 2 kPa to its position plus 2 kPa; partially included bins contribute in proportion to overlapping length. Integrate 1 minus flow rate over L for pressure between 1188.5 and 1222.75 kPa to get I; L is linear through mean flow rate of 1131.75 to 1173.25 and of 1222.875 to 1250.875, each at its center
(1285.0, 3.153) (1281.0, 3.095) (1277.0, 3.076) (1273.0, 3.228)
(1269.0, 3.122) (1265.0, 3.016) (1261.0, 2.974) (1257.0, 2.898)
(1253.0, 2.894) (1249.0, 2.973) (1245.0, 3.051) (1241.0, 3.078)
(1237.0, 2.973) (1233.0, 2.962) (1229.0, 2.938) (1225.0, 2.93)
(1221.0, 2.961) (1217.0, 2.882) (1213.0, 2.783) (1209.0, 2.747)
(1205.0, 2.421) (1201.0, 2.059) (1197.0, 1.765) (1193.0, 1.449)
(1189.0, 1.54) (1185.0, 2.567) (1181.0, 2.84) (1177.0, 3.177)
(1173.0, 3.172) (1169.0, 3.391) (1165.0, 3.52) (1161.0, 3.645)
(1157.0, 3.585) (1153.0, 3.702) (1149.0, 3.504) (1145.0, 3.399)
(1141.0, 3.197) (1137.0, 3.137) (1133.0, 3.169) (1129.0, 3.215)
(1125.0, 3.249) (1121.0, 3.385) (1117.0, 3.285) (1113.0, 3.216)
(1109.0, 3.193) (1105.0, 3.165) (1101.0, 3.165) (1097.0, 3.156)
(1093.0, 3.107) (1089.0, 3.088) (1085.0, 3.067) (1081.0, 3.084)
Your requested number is 8.9 kPa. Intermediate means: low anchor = 3.42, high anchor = 2.99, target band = 2.32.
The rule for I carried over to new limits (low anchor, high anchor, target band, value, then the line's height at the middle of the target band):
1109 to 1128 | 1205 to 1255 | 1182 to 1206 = 8.3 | 3.03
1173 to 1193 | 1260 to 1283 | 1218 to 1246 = -1.6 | 2.82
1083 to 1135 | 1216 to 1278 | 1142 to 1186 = -3.1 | 3.11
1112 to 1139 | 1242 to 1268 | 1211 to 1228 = 0.9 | 3.05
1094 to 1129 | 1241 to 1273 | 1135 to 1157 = -1.6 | 3.17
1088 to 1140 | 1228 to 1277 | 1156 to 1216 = 7.8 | 3.1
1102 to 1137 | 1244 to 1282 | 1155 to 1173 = -1.9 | 3.17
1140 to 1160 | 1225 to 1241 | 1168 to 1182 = 0.8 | 3.34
